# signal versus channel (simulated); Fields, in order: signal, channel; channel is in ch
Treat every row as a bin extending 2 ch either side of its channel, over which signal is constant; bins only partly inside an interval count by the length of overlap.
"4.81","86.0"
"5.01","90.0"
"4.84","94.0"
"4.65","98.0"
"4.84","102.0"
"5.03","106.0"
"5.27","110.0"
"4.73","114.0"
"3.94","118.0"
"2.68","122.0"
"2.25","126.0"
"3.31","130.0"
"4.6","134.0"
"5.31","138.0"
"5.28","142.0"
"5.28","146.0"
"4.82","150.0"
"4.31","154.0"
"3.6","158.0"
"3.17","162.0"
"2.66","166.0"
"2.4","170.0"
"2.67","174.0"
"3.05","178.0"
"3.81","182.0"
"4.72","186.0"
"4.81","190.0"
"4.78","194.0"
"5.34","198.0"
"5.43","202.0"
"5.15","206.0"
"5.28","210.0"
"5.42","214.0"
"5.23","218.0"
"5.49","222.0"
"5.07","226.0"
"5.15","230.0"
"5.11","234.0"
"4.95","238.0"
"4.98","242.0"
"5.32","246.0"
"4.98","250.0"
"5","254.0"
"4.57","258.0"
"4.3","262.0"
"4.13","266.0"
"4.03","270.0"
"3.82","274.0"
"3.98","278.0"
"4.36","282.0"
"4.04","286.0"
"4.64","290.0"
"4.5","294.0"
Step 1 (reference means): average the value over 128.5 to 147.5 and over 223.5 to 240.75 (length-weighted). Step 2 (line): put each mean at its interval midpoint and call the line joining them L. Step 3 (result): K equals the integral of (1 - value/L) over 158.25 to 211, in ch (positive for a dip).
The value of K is 9.40 ch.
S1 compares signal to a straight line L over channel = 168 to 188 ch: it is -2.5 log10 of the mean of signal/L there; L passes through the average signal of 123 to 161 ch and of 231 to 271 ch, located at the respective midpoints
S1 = 0.31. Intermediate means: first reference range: 4.23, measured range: 3.33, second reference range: 4.77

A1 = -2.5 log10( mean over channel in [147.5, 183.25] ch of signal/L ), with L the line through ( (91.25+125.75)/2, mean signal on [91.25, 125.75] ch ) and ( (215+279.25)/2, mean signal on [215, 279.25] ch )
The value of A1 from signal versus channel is 0.31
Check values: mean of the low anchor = 4.39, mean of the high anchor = 4.78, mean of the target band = 3.41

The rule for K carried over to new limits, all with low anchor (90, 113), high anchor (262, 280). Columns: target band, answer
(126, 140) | 1.9 ch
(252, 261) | -1.4 ch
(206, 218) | -2.7 ch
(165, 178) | 5.5 ch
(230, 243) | -2.6 ch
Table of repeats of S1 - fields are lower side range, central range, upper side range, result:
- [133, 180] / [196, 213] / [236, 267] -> -0.213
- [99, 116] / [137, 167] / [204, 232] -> 0.172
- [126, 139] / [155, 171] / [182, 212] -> 0.402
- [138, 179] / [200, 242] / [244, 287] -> -0.244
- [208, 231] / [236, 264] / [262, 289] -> -0.053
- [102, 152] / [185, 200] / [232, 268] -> -0.070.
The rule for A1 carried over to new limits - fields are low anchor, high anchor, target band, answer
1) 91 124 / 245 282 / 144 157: -0.05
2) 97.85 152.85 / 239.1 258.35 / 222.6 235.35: -0.05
